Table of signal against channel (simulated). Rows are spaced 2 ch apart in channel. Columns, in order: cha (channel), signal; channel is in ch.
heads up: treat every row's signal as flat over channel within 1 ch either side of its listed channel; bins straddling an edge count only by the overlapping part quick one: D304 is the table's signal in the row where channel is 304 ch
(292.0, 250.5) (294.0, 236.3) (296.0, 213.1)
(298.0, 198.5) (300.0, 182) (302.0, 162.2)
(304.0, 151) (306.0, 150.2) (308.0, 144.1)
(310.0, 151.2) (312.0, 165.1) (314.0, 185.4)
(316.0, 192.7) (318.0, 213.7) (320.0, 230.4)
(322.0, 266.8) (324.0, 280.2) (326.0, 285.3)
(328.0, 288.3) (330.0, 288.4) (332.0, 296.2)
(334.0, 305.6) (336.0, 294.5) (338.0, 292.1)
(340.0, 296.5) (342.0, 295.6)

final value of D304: 151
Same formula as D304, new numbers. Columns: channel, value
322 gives 266.8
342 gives 295.6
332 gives 296.2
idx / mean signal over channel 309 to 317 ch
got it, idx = 174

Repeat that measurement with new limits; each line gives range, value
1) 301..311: 152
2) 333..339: 297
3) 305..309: 147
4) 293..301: 207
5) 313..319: 197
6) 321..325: 274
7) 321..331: 282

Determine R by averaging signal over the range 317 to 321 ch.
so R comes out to 222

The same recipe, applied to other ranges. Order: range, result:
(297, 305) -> 173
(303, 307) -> 151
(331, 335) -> 301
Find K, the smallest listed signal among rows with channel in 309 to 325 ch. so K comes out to 151.2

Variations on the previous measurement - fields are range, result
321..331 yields 266.8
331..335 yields 296.2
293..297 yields 213.1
